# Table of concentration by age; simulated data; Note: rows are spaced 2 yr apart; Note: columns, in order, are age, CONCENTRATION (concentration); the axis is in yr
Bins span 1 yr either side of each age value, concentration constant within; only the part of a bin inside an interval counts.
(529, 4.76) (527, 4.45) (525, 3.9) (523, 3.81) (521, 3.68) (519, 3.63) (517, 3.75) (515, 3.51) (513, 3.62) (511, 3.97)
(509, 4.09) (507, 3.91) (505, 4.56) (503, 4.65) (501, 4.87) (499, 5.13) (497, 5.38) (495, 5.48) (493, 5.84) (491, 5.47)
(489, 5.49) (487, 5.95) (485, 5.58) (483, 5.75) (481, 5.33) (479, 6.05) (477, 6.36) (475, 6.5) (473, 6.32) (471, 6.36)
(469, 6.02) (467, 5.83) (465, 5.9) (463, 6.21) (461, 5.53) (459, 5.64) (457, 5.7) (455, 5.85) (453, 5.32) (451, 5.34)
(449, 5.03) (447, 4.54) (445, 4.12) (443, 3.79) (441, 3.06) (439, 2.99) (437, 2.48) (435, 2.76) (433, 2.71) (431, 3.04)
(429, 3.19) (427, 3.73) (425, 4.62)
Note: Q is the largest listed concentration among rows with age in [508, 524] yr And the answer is 4.09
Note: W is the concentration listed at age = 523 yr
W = 3.81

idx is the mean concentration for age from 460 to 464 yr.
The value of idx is 5.87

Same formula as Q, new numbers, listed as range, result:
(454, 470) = 6.21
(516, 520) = 3.75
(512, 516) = 3.62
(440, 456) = 5.85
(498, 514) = 5.13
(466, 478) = 6.5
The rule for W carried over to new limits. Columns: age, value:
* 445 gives 4.12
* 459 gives 5.64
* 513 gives 3.62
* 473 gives 6.32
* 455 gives 5.85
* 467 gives 5.83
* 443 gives 3.79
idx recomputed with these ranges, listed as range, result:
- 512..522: 3.64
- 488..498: 5.53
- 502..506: 4.61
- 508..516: 3.8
